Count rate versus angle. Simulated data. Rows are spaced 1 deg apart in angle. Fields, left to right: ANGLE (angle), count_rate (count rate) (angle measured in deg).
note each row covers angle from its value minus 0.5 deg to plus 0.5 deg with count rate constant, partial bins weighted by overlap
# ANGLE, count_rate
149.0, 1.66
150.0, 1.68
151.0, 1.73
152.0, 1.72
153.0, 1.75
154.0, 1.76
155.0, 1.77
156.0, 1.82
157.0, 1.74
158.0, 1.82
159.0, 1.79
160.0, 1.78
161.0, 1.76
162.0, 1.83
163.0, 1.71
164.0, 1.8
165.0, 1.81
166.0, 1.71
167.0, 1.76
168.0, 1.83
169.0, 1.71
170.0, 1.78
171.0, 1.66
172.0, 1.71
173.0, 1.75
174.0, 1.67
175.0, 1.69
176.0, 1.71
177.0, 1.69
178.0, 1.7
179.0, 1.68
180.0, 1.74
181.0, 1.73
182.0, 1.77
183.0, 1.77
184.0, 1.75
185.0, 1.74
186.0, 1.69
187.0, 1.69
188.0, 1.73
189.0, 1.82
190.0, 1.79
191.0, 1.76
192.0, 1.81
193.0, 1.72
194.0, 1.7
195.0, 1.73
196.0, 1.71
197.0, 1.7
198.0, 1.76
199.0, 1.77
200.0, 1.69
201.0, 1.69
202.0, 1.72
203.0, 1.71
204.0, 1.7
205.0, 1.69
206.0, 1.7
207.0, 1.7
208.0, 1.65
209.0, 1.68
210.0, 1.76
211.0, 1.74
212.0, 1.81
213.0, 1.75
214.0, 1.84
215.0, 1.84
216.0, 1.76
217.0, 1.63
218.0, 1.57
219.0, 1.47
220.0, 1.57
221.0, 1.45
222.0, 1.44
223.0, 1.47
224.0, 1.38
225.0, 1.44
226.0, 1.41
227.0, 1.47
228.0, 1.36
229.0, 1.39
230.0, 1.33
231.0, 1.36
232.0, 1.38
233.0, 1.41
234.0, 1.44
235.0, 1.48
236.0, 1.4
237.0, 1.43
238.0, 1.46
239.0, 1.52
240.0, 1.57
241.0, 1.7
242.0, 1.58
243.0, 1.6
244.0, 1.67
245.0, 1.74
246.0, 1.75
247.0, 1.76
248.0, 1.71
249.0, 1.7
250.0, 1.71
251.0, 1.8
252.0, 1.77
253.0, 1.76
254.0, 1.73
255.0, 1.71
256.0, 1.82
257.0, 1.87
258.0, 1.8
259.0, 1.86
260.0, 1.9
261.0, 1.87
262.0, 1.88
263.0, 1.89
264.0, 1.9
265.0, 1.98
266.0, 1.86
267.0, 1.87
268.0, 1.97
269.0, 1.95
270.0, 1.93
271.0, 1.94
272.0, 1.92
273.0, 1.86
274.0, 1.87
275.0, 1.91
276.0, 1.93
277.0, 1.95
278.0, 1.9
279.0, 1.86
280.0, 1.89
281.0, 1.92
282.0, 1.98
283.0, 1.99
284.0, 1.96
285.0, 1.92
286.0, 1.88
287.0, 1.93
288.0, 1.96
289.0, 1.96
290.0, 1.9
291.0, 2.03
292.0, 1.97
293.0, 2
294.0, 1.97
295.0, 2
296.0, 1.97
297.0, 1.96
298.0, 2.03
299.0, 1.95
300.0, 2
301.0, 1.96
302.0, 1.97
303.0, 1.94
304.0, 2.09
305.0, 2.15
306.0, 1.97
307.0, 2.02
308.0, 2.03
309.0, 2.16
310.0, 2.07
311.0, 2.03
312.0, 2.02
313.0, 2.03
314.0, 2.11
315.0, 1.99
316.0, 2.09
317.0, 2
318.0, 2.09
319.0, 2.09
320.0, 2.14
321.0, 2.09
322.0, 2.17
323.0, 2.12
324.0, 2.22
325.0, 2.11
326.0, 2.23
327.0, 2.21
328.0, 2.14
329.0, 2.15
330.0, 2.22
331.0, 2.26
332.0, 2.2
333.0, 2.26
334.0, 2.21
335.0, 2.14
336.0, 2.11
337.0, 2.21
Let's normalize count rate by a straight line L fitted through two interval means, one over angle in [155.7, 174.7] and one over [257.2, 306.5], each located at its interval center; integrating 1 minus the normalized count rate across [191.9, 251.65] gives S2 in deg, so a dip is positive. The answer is 7.49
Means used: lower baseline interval 1.76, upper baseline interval 1.94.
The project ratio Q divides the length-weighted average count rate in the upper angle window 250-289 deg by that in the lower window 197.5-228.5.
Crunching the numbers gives 1.15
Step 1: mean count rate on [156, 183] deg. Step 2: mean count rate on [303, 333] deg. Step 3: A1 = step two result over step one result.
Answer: 1.2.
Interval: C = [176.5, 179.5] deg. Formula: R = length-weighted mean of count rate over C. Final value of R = 1.69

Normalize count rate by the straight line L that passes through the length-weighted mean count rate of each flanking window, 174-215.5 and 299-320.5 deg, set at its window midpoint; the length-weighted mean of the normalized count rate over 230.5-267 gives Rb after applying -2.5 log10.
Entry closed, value 0.12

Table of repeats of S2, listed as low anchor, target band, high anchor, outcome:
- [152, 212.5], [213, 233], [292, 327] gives 3.6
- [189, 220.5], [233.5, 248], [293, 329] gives 2.0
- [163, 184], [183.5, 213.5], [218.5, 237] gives -2.6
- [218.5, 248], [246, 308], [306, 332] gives -3.4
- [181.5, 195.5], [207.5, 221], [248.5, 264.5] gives 0.6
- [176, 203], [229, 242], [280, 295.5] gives 2.7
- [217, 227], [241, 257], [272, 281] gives -0.4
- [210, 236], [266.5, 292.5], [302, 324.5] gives -0.8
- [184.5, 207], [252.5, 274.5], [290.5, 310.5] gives 0.5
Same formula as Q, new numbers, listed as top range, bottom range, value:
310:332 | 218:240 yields 1.47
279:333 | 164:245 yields 1.24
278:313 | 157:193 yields 1.14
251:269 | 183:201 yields 1.06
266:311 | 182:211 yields 1.14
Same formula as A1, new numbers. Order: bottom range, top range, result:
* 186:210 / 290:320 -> 1.17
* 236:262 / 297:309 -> 1.18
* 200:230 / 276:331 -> 1.26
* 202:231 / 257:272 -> 1.19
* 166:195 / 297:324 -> 1.18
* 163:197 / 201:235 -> 0.91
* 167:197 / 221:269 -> 0.95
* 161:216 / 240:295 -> 1.07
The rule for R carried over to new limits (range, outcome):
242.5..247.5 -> 1.7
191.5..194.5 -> 1.74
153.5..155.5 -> 1.77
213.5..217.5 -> 1.77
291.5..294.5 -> 1.98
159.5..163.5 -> 1.77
